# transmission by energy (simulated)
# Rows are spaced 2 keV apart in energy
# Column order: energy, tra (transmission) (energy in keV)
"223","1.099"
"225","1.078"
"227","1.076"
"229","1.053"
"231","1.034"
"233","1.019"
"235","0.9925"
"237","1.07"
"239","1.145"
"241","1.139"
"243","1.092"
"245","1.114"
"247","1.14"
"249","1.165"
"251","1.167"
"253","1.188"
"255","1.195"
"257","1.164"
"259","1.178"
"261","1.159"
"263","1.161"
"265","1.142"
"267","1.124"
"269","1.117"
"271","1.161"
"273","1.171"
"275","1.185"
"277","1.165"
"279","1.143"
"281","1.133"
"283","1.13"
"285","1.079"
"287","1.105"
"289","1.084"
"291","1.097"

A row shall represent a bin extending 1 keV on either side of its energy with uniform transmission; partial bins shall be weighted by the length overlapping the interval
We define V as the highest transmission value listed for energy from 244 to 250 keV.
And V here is 1.165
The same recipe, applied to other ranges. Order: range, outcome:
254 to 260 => 1.195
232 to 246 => 1.145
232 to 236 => 1.019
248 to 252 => 1.167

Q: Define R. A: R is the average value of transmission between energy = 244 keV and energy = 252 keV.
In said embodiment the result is 1.15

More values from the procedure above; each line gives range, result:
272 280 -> 1.17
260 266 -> 1.15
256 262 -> 1.17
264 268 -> 1.13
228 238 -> 1.03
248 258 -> 1.18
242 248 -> 1.12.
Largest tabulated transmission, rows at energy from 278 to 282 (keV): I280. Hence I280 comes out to 1.143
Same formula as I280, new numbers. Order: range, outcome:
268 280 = 1.185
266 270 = 1.124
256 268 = 1.178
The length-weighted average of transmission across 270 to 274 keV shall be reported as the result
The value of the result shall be 1.17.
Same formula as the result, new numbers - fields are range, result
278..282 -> 1.14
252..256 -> 1.19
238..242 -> 1.14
